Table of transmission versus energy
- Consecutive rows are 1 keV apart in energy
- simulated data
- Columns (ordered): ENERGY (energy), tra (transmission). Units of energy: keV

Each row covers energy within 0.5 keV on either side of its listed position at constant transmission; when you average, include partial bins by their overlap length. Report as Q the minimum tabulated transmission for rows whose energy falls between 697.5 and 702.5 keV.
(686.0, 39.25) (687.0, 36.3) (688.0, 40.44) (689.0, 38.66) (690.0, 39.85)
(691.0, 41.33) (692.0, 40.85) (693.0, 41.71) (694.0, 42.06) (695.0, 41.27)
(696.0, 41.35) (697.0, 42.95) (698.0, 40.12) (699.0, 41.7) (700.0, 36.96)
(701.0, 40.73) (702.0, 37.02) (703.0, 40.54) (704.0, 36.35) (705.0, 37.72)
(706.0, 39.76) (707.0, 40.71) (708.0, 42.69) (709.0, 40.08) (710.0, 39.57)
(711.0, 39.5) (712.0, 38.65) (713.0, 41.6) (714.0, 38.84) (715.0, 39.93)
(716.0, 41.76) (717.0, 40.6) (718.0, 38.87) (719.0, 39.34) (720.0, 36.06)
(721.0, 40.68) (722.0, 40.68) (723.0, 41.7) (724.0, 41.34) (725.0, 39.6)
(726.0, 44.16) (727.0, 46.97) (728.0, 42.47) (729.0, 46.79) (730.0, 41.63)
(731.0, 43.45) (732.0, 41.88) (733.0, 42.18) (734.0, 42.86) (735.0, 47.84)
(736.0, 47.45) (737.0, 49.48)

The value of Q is 36.96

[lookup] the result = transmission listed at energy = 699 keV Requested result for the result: 41.7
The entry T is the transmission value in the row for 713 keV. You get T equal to 41.6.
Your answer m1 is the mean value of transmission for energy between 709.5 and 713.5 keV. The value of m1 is 39.8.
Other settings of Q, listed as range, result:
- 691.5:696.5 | 40.85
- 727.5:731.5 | 41.63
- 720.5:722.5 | 40.68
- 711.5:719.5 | 38.65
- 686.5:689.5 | 36.3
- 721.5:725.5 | 39.6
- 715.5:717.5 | 40.6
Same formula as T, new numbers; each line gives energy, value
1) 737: 49.48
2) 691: 41.33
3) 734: 42.86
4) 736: 47.45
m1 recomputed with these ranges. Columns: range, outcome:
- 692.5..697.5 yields 41.9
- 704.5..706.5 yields 38.7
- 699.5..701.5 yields 38.8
